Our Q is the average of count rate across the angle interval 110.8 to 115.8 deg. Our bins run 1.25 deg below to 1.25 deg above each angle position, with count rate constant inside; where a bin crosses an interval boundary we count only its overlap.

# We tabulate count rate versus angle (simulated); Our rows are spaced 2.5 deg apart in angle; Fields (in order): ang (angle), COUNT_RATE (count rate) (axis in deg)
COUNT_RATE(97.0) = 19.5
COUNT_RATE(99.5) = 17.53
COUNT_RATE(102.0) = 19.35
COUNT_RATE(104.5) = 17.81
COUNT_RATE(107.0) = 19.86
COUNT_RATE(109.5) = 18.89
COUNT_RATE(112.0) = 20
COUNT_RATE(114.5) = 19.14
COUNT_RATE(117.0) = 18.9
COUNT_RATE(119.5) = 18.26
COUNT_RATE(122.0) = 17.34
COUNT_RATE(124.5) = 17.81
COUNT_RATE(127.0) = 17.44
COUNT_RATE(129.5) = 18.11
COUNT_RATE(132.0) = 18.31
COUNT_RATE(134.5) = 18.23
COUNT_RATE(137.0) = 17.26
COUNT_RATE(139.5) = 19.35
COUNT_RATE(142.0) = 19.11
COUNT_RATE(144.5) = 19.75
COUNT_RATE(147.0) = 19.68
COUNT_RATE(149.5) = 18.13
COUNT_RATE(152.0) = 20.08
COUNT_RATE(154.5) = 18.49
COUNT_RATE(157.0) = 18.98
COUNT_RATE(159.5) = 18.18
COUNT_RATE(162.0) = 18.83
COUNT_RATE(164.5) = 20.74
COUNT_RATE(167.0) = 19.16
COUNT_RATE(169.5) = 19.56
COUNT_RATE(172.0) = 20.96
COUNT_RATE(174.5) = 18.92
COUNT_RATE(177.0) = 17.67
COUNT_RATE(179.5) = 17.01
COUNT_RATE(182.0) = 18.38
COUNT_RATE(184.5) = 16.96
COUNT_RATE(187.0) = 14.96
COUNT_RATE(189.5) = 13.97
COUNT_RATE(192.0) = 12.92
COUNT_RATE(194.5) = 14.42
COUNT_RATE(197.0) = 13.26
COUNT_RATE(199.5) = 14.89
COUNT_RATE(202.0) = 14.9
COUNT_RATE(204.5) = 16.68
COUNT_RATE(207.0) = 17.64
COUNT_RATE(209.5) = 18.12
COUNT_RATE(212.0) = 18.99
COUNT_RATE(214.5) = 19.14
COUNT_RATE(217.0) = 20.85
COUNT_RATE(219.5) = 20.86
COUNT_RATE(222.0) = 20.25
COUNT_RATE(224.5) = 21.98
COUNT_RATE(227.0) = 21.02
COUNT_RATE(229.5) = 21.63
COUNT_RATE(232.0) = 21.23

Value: 19.6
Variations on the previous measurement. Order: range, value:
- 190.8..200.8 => 13.9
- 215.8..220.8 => 20.8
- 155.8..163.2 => 18.7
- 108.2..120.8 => 19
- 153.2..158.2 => 18.7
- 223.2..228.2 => 21.5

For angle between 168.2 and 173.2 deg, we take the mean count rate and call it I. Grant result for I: 20.2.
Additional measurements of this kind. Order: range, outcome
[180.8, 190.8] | 16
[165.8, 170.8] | 19.4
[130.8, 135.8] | 18.3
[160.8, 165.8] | 19.8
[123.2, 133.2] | 17.9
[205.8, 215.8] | 18.5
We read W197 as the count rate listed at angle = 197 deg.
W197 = 13.26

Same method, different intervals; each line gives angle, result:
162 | 18.83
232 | 21.23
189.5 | 13.97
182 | 18.38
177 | 17.67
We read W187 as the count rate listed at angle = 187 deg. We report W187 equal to 14.96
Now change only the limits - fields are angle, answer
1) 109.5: 18.89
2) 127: 17.44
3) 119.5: 18.26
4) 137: 17.26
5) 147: 19.68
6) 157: 18.98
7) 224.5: 21.98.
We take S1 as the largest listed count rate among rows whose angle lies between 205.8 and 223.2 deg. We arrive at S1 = 20.86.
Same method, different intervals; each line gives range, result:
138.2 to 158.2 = 20.08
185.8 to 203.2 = 14.96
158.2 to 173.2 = 20.96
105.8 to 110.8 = 19.86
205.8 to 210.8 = 18.12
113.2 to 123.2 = 19.14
